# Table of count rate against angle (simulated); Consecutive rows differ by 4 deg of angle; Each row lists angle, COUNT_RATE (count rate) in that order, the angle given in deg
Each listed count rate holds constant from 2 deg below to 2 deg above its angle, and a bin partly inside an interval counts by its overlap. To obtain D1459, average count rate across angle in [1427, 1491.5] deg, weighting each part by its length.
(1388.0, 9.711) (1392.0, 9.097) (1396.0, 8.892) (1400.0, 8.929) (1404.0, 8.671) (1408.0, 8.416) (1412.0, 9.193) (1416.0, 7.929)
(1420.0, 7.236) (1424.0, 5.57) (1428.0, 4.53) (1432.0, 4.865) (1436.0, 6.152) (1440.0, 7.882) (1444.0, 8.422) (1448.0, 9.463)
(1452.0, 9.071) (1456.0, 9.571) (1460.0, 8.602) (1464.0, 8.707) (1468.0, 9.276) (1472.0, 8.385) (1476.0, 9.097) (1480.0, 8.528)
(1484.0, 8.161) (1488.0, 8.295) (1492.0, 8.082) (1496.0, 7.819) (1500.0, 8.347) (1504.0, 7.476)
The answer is 8.12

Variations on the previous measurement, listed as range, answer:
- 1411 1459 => 7.48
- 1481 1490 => 8.26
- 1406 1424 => 7.9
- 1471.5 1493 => 8.44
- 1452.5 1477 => 8.94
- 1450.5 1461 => 9.13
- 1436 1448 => 8.04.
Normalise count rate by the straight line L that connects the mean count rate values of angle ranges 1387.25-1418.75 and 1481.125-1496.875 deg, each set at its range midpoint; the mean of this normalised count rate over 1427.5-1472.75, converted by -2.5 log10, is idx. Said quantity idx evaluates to 0.05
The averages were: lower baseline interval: 8.78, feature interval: 8.01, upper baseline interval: 8.13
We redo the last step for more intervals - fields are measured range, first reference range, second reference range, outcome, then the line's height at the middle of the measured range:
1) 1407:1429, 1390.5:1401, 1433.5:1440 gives 0.08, 7.68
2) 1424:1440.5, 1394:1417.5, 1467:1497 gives 0.46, 8.6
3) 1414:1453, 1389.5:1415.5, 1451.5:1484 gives 0.24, 8.84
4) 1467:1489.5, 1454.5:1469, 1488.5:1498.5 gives -0.01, 8.49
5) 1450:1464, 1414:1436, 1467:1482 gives -0.16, 7.82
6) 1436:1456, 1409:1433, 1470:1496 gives -0.16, 7.38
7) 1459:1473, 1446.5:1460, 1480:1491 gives 0.01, 8.86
